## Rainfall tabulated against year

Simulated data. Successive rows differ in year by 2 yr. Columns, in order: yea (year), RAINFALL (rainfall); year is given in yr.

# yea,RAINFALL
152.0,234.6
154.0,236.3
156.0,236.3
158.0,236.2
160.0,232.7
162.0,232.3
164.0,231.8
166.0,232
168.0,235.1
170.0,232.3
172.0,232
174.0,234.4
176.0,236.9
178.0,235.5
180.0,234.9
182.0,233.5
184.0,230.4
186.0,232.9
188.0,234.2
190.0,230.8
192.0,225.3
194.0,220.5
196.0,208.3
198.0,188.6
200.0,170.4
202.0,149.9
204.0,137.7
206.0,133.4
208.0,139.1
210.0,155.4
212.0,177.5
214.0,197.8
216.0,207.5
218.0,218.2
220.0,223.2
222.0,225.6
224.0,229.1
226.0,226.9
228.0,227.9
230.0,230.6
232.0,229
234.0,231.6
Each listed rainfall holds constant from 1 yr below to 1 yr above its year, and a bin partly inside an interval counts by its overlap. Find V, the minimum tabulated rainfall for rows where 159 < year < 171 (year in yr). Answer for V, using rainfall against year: 231.8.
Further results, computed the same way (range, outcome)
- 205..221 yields 133.4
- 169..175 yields 232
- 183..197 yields 208.3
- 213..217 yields 197.8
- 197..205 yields 137.7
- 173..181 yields 234.4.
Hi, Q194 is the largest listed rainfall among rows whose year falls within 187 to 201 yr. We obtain 234.2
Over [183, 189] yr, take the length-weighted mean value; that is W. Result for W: 232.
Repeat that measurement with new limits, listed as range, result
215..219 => 213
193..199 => 206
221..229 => 227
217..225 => 224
